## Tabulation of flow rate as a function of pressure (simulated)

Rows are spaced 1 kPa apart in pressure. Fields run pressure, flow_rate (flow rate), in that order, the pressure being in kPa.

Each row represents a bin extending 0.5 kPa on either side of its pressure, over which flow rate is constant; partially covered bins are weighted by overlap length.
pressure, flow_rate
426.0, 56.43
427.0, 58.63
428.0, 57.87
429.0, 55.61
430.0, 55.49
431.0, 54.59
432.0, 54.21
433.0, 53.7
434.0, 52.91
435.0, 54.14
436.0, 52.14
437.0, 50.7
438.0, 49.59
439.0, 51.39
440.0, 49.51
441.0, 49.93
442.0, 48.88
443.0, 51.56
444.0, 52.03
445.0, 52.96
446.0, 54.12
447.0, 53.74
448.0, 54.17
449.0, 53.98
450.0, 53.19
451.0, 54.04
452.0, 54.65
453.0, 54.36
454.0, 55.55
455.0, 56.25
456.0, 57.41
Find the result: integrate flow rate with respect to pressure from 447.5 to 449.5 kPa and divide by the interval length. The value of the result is 54.1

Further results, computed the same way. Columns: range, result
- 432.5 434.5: 53.3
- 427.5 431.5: 55.9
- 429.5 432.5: 54.8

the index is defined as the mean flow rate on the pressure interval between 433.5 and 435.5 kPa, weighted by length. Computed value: 53.5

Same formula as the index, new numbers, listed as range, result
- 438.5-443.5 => 50.3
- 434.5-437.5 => 52.3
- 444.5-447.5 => 53.6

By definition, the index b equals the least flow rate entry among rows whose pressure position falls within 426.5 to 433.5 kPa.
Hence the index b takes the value 53.7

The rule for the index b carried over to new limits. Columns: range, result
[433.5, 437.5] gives 50.7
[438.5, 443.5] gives 48.88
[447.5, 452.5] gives 53.19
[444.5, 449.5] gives 52.96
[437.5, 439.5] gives 49.59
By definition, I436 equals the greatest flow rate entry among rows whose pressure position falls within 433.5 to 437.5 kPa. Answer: 54.14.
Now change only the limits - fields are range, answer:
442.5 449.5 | 54.17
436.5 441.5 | 51.39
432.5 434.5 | 53.7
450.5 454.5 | 55.55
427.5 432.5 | 57.87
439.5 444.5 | 52.03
